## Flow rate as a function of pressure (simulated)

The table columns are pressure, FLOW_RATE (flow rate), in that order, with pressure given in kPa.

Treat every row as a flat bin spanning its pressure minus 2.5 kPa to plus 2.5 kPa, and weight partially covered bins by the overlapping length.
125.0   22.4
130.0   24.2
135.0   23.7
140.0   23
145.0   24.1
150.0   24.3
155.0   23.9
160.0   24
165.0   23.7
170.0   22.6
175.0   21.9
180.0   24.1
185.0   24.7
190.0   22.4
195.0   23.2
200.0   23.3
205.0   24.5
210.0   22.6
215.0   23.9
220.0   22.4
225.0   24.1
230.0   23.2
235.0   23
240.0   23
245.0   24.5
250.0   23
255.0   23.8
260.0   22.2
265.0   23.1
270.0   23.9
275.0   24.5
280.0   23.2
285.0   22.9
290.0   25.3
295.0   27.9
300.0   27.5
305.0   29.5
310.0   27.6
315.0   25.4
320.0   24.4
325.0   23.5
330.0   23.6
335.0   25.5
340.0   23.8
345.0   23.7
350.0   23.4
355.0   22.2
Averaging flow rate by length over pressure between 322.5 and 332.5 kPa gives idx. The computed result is 23.6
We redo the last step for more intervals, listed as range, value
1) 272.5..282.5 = 23.9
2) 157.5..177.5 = 23.1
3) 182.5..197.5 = 23.4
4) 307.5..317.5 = 26.5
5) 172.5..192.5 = 23.3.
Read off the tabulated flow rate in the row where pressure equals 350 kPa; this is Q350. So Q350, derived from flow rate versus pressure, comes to 23.4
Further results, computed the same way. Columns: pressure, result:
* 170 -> 22.6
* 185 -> 24.7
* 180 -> 24.1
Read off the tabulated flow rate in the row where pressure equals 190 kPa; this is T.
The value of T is 22.4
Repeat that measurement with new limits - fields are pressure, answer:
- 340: 23.8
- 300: 27.5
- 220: 22.4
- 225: 24.1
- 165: 23.7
